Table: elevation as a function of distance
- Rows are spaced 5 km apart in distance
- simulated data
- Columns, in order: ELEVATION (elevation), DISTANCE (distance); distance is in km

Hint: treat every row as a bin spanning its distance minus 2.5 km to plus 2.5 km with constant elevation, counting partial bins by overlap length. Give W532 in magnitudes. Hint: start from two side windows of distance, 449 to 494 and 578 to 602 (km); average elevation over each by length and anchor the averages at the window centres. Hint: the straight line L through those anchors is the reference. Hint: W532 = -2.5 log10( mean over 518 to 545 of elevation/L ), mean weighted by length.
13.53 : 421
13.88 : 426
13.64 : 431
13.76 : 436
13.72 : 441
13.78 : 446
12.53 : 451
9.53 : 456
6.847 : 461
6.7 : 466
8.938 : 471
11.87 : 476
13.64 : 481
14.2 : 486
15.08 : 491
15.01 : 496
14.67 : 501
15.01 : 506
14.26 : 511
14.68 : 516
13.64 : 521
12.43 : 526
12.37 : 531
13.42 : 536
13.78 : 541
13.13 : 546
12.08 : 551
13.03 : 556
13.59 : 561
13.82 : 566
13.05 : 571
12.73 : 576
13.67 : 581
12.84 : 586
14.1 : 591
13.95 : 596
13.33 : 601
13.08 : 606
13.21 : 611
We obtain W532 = -0.07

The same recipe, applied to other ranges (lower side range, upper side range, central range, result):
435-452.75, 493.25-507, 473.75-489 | 0.09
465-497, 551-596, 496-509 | -0.18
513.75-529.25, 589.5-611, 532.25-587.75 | 0.03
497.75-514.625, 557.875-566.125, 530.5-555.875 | 0.08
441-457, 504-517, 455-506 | 0.15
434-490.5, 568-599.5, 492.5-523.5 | -0.19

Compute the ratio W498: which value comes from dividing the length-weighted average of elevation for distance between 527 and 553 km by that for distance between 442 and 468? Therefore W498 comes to 1.27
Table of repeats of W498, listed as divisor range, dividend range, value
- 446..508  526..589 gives 1.09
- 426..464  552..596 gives 1.11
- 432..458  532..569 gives 1.03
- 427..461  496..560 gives 1.09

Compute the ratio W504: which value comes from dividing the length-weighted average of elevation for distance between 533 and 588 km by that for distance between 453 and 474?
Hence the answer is 1.61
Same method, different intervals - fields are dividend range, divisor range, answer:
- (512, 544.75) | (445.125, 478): 1.37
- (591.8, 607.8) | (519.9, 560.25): 1.04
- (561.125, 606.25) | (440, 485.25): 1.23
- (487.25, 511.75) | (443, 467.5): 1.47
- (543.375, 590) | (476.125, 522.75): 0.92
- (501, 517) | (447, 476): 1.56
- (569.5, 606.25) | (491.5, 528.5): 0.94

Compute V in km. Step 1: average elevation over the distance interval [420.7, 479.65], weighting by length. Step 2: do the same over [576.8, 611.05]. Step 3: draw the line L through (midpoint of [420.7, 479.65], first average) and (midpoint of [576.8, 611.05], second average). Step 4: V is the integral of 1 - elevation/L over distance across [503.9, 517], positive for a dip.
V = -2.5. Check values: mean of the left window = 11.5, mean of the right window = 13.4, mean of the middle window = 14.6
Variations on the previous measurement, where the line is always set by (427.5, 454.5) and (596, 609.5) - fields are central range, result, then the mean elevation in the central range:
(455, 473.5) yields 7.6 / 7.88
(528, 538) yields 0.4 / 12.8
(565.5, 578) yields 0.2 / 13.1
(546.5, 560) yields 0.6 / 12.8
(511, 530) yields -0.3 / 13.6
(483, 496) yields -1.3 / 14.7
